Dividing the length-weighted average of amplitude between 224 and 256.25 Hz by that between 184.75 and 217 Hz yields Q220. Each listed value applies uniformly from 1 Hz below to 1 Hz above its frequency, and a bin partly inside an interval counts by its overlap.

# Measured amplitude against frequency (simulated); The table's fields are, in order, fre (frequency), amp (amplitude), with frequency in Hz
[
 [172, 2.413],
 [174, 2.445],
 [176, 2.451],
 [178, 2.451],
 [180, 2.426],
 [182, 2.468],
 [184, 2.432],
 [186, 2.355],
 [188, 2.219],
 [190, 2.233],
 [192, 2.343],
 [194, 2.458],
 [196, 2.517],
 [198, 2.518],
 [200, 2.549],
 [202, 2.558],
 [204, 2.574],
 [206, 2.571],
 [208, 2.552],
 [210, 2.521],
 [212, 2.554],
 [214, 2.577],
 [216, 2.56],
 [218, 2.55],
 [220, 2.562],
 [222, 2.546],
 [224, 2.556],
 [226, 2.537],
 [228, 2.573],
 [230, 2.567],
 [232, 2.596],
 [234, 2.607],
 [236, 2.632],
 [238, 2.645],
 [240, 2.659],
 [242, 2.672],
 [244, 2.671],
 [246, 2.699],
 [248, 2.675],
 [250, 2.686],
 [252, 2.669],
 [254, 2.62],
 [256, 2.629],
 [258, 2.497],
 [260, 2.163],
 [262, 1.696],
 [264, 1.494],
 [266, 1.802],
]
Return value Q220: 1.1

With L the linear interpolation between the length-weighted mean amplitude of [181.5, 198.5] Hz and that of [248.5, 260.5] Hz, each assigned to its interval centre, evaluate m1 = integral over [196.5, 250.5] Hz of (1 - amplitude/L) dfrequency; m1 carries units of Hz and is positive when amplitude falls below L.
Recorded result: -2.4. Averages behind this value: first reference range 2.39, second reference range 2.57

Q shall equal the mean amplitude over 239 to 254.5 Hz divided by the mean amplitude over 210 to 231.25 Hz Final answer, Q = 1.04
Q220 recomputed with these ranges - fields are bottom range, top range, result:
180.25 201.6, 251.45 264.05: 0.95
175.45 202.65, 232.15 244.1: 1.09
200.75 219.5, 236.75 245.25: 1.04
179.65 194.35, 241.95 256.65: 1.13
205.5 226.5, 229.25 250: 1.04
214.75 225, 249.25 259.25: 1.02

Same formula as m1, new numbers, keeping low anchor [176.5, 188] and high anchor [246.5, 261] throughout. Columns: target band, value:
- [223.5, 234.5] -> -0.3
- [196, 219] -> -0.8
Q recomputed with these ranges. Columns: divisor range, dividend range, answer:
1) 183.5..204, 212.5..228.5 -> 1.05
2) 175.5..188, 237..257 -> 1.10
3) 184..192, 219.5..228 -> 1.11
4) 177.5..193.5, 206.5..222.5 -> 1.08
